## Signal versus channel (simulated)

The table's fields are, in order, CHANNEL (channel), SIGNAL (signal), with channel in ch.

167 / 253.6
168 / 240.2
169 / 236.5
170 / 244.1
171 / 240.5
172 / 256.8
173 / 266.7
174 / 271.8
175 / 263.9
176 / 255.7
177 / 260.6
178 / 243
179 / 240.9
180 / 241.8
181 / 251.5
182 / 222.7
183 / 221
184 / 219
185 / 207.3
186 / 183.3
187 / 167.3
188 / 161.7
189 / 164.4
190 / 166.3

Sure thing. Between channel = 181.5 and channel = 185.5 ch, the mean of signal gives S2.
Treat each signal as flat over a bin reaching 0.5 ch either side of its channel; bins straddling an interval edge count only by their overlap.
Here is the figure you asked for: 218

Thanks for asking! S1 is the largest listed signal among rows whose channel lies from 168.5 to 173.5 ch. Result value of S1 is 266.7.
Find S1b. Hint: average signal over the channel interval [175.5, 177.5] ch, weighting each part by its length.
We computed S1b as 258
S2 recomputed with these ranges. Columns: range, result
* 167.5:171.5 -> 240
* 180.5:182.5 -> 237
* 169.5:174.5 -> 256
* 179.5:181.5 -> 247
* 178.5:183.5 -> 236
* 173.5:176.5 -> 264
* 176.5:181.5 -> 248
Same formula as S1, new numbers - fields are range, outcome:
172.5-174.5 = 271.8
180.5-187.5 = 251.5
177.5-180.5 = 243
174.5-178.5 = 263.9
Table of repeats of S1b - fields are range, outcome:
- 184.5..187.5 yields 186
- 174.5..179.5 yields 253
